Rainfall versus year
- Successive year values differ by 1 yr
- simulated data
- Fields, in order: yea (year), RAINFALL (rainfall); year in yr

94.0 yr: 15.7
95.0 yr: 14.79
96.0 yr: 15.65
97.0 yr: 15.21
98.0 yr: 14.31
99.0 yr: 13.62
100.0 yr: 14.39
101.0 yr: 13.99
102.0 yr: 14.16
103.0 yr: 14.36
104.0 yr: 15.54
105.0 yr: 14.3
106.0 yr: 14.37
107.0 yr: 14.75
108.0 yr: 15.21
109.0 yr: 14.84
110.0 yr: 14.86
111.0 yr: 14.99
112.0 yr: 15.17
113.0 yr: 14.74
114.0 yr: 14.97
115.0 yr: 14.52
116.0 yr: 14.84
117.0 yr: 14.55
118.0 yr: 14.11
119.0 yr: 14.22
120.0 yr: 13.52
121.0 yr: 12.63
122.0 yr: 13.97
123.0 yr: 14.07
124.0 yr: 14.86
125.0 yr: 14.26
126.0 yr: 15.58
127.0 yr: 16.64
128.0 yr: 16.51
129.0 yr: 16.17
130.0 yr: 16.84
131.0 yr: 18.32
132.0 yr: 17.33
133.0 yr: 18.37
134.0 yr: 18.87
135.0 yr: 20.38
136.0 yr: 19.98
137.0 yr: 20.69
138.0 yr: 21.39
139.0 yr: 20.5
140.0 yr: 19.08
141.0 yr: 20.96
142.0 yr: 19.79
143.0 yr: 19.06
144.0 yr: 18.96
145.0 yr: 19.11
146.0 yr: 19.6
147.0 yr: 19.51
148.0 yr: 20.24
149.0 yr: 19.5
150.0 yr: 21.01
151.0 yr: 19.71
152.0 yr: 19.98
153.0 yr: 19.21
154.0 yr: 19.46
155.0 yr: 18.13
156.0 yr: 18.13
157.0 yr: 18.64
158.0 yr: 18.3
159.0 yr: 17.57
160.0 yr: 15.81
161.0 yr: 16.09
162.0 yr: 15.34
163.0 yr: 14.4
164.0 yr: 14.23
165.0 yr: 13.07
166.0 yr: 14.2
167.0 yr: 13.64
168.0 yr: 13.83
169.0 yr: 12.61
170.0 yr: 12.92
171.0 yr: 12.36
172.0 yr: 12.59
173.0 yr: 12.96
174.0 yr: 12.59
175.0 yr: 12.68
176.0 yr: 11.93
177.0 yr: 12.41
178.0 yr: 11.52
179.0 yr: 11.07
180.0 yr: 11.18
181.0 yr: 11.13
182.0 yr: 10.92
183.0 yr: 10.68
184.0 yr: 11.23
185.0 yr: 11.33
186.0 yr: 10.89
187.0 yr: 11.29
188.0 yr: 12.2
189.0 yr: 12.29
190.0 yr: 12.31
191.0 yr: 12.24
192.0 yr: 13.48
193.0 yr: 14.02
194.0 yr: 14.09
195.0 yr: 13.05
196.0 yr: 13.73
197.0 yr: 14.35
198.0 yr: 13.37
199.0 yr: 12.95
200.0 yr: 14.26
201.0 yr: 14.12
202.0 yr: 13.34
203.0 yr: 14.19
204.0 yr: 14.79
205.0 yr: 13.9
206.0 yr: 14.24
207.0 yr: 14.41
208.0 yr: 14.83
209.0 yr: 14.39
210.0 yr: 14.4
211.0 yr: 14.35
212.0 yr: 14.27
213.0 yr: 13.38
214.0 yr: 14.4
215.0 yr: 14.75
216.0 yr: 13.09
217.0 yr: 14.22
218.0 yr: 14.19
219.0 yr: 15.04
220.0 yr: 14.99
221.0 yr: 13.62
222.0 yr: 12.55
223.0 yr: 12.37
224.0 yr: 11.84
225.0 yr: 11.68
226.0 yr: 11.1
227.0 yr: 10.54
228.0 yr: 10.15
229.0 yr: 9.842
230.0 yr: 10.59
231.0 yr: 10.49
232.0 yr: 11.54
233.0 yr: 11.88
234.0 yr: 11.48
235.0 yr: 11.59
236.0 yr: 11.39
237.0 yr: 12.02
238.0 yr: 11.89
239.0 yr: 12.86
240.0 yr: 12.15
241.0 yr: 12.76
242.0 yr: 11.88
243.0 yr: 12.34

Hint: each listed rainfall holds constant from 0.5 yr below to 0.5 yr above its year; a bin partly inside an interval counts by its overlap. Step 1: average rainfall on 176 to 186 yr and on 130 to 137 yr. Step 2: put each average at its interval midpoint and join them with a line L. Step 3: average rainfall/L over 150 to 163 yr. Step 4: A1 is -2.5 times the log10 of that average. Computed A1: -0.18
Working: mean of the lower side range 18.9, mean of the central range 18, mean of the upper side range 11.3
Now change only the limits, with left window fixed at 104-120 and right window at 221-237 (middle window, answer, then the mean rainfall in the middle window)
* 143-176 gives -0.22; 16.4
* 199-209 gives -0.17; 14.2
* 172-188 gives 0.10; 11.6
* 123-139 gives -0.25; 17.7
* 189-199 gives -0.08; 13.3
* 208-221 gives -0.21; 14.3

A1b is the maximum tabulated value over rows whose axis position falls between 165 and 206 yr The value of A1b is 14.79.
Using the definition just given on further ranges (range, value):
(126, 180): 21.39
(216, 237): 15.04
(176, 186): 12.41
